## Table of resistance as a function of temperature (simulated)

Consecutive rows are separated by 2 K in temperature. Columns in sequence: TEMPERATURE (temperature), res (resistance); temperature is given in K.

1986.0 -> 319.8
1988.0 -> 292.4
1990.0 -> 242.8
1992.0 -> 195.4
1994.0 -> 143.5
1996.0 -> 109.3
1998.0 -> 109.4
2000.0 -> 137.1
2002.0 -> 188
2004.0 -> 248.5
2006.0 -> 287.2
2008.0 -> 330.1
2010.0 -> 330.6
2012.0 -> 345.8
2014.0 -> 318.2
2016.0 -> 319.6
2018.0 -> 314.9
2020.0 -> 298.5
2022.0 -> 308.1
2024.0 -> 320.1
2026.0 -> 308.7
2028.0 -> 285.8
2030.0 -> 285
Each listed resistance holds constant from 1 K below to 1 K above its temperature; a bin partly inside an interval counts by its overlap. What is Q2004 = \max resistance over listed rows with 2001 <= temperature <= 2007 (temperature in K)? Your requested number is 287.2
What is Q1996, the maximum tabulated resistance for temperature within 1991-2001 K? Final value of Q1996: 195.4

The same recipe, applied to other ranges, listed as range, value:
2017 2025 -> 320.1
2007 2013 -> 345.8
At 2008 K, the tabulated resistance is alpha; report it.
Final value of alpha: 330.1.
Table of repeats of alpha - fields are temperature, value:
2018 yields 314.9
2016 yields 319.6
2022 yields 308.1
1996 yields 109.3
